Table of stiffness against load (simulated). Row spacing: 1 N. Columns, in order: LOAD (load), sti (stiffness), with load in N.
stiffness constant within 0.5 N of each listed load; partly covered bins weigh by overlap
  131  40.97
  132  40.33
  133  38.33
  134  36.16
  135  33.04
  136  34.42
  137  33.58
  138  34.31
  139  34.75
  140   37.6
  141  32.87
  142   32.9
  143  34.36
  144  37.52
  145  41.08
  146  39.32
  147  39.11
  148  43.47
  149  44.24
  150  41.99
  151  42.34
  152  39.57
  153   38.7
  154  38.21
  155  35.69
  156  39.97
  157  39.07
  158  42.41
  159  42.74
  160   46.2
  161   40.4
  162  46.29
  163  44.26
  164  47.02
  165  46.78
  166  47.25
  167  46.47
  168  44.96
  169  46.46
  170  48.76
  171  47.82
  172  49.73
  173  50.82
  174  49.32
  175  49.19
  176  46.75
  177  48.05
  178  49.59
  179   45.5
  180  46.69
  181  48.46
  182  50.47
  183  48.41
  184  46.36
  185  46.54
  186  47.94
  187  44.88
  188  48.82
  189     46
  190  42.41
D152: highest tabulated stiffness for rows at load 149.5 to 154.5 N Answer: 42.34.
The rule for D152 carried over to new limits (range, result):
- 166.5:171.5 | 48.76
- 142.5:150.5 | 44.24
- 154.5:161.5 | 46.2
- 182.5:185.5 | 48.41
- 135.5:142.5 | 37.6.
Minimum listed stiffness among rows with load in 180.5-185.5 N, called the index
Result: 46.36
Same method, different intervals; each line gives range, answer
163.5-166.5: 46.78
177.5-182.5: 45.5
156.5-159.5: 39.07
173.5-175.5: 49.19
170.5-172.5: 47.82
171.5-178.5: 46.75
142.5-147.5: 34.36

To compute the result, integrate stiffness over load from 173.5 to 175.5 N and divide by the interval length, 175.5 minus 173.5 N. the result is 49.3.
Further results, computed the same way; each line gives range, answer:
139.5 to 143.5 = 34.4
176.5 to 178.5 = 48.8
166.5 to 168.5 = 45.7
